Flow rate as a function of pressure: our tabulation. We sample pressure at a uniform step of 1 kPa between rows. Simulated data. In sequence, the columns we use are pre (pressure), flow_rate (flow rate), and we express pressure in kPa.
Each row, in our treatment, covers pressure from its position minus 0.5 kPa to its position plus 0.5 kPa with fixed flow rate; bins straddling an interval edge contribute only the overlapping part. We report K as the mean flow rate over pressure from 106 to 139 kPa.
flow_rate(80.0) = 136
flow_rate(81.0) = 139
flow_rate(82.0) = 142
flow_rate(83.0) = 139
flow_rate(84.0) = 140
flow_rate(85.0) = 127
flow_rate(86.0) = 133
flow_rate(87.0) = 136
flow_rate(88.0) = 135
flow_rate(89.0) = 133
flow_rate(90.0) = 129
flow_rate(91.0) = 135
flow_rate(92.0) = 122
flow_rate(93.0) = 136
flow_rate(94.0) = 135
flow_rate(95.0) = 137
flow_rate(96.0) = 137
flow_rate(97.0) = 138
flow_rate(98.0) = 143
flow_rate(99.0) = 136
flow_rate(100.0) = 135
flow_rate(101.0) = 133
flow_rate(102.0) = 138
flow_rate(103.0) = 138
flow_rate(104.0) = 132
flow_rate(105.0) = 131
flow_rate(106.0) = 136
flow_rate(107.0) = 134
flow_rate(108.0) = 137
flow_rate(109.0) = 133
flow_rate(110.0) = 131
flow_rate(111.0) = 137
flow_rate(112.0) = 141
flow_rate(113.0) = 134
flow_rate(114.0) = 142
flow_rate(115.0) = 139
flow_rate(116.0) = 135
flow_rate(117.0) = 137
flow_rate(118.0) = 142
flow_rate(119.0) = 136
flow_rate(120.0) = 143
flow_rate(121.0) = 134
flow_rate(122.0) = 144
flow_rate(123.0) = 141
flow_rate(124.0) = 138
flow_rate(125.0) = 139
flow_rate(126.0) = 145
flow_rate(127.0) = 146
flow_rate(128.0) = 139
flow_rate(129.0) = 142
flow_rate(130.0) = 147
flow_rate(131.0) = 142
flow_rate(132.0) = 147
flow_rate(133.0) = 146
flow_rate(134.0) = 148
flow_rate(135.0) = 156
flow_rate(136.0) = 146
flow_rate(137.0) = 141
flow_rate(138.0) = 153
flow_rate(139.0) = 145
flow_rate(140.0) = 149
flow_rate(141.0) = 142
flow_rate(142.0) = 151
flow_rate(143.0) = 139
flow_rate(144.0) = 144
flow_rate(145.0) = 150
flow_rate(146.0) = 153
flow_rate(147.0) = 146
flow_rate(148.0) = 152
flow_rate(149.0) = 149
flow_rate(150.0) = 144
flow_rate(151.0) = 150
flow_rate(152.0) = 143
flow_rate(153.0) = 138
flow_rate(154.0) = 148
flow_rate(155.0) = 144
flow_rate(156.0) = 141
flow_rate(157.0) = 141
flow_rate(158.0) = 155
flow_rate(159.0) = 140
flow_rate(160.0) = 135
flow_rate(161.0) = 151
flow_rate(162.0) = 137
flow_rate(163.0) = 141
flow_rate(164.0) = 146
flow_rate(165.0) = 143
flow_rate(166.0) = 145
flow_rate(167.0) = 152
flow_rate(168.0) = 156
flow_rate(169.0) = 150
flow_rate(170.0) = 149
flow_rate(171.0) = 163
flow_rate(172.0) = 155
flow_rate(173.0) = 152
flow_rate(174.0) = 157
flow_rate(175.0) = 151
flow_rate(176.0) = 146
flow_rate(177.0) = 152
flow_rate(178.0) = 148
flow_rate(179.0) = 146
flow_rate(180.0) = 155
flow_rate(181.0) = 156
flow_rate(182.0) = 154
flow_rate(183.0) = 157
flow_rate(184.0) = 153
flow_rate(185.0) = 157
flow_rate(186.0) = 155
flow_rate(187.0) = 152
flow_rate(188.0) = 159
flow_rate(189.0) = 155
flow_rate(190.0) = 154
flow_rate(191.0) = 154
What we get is 141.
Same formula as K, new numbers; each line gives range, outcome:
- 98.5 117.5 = 136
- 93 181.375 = 144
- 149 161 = 144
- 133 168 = 146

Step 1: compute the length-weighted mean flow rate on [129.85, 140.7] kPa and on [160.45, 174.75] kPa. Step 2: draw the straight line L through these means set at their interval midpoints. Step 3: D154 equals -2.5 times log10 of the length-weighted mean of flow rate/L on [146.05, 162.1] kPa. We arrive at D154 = 0.03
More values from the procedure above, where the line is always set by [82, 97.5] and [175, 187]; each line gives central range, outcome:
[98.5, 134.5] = 0.01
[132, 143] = -0.03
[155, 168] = 0.03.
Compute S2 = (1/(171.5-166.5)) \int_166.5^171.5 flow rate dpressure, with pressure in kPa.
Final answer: 154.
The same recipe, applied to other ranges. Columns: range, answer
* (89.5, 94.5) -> 131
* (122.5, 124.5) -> 140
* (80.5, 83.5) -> 140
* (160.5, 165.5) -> 144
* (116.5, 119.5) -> 138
